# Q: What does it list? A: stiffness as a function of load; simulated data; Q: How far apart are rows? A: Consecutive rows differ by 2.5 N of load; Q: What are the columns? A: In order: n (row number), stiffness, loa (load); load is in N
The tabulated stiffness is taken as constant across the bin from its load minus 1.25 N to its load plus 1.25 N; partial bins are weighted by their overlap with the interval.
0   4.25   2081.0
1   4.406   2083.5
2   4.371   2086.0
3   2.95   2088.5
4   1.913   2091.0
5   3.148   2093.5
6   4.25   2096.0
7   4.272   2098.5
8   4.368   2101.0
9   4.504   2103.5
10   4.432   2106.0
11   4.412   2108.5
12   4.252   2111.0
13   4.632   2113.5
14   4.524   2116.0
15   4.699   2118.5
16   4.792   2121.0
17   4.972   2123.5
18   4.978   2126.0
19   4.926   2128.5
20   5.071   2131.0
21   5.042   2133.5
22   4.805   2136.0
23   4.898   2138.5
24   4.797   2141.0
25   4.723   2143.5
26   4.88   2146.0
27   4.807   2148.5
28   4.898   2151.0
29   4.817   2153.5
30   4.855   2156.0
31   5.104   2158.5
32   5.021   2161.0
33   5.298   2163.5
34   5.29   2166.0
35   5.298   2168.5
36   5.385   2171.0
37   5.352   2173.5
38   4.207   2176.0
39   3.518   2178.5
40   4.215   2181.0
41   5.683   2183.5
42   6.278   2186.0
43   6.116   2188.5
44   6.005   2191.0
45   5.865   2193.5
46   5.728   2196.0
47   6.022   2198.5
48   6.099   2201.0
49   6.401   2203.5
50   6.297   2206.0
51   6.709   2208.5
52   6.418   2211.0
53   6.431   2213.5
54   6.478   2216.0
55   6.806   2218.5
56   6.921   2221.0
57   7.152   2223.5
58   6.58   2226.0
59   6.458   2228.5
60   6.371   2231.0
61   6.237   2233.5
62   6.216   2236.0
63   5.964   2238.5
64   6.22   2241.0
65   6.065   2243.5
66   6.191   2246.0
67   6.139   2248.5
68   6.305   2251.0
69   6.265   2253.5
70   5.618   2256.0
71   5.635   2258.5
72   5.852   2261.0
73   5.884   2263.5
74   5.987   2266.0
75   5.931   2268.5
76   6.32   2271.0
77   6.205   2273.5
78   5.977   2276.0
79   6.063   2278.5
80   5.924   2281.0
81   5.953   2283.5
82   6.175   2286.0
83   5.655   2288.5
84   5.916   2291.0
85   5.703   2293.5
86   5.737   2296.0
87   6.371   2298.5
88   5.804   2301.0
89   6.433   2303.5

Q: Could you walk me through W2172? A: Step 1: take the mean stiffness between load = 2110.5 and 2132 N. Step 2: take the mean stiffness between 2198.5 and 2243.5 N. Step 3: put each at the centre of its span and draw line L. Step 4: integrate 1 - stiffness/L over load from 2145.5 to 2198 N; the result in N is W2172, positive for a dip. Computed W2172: 4.0 N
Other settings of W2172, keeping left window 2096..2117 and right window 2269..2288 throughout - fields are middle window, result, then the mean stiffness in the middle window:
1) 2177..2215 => -4.1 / 5.85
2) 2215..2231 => -3.4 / 6.71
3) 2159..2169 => -0.5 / 5.21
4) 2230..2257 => -2.0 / 6.15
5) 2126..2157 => -0.9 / 4.88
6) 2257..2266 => 0.1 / 5.81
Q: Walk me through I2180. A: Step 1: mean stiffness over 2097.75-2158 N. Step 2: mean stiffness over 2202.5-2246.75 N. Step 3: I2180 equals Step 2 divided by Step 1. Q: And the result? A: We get 1.36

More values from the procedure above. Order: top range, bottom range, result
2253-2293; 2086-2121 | 1.46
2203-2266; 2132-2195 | 1.24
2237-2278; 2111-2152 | 1.25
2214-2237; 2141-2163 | 1.34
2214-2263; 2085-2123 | 1.53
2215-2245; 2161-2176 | 1.24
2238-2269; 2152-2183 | 1.23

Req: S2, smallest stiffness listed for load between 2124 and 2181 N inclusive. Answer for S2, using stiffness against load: 3.518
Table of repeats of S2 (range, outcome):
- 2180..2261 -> 4.215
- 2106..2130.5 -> 4.252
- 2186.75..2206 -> 5.728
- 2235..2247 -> 5.964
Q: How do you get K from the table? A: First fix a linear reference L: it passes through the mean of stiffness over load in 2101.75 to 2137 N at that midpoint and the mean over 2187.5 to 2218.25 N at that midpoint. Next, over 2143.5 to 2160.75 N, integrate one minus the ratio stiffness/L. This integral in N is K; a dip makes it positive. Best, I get 1.4 N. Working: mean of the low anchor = 4.71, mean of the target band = 4.89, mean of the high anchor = 6.23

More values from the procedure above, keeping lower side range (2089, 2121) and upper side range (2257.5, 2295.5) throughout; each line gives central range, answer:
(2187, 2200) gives -2.3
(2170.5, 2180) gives 0.6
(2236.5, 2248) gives -1.1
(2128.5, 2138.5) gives -1.2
